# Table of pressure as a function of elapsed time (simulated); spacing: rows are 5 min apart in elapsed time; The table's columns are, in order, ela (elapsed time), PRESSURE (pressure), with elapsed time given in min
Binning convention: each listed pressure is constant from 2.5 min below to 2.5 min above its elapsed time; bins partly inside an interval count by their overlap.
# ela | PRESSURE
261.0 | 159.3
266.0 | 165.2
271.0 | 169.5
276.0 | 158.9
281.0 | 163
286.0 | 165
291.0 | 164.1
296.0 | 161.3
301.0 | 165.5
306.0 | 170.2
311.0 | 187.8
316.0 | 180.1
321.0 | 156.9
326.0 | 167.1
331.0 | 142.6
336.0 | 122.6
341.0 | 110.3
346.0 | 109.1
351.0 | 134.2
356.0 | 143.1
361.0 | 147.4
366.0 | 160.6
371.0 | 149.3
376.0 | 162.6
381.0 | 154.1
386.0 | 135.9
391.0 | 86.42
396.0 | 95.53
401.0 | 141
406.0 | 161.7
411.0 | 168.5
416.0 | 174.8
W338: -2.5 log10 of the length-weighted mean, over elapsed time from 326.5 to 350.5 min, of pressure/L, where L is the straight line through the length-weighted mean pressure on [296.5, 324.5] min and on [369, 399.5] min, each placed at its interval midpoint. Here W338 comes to 0.23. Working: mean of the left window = 171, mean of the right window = 131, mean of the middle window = 126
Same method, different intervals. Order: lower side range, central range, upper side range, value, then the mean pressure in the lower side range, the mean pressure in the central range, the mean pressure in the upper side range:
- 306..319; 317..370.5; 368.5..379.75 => 0.19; 180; 141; 156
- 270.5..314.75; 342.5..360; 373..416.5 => 0.18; 168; 129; 141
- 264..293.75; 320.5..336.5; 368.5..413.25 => 0.03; 164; 149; 139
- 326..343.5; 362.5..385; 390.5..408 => -0.22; 131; 155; 124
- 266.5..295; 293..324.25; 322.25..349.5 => -0.16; 164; 170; 132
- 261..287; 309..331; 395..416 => -0.07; 164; 169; 149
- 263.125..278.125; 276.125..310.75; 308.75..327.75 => 0.02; 165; 166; 173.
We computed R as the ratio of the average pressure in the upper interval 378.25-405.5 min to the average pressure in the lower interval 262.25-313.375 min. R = 0.75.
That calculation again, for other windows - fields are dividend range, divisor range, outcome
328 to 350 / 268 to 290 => 0.75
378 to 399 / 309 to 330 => 0.70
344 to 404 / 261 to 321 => 0.81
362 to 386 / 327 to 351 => 1.23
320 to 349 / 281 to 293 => 0.81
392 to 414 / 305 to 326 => 0.80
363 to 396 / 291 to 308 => 0.84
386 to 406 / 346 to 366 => 0.84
